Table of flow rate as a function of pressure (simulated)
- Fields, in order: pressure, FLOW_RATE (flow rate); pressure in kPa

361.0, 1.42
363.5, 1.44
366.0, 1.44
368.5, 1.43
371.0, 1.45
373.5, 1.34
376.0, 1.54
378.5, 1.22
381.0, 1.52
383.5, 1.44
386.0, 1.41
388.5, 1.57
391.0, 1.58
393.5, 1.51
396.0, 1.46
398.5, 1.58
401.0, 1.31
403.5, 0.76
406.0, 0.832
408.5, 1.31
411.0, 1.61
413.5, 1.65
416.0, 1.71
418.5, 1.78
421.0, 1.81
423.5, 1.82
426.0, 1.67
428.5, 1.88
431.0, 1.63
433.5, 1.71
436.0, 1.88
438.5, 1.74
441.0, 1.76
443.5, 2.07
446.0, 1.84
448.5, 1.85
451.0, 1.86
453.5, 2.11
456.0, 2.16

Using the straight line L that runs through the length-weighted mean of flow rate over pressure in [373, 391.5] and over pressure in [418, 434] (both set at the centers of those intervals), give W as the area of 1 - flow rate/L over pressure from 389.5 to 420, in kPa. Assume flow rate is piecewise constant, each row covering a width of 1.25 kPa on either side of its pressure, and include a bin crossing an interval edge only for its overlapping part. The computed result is 3.43 kPa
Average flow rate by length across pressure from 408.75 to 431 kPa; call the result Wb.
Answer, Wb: 1.72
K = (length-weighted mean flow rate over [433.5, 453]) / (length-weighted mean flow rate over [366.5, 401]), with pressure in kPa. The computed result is 1.3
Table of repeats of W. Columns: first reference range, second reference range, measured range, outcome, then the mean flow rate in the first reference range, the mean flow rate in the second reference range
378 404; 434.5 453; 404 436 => 1.2 kPa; 1.42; 1.87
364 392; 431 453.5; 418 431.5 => -0.3 kPa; 1.45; 1.84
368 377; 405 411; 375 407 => -1.3 kPa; 1.44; 1.19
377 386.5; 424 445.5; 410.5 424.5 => -0.6 kPa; 1.4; 1.8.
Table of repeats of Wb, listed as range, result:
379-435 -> 1.52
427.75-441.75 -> 1.76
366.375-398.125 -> 1.46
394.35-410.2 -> 1.23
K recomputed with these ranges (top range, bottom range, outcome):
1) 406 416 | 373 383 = 1.03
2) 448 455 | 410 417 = 1.18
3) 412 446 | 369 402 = 1.22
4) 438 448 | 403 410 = 1.84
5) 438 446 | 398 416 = 1.42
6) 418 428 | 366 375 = 1.26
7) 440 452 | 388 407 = 1.42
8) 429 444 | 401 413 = 1.52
